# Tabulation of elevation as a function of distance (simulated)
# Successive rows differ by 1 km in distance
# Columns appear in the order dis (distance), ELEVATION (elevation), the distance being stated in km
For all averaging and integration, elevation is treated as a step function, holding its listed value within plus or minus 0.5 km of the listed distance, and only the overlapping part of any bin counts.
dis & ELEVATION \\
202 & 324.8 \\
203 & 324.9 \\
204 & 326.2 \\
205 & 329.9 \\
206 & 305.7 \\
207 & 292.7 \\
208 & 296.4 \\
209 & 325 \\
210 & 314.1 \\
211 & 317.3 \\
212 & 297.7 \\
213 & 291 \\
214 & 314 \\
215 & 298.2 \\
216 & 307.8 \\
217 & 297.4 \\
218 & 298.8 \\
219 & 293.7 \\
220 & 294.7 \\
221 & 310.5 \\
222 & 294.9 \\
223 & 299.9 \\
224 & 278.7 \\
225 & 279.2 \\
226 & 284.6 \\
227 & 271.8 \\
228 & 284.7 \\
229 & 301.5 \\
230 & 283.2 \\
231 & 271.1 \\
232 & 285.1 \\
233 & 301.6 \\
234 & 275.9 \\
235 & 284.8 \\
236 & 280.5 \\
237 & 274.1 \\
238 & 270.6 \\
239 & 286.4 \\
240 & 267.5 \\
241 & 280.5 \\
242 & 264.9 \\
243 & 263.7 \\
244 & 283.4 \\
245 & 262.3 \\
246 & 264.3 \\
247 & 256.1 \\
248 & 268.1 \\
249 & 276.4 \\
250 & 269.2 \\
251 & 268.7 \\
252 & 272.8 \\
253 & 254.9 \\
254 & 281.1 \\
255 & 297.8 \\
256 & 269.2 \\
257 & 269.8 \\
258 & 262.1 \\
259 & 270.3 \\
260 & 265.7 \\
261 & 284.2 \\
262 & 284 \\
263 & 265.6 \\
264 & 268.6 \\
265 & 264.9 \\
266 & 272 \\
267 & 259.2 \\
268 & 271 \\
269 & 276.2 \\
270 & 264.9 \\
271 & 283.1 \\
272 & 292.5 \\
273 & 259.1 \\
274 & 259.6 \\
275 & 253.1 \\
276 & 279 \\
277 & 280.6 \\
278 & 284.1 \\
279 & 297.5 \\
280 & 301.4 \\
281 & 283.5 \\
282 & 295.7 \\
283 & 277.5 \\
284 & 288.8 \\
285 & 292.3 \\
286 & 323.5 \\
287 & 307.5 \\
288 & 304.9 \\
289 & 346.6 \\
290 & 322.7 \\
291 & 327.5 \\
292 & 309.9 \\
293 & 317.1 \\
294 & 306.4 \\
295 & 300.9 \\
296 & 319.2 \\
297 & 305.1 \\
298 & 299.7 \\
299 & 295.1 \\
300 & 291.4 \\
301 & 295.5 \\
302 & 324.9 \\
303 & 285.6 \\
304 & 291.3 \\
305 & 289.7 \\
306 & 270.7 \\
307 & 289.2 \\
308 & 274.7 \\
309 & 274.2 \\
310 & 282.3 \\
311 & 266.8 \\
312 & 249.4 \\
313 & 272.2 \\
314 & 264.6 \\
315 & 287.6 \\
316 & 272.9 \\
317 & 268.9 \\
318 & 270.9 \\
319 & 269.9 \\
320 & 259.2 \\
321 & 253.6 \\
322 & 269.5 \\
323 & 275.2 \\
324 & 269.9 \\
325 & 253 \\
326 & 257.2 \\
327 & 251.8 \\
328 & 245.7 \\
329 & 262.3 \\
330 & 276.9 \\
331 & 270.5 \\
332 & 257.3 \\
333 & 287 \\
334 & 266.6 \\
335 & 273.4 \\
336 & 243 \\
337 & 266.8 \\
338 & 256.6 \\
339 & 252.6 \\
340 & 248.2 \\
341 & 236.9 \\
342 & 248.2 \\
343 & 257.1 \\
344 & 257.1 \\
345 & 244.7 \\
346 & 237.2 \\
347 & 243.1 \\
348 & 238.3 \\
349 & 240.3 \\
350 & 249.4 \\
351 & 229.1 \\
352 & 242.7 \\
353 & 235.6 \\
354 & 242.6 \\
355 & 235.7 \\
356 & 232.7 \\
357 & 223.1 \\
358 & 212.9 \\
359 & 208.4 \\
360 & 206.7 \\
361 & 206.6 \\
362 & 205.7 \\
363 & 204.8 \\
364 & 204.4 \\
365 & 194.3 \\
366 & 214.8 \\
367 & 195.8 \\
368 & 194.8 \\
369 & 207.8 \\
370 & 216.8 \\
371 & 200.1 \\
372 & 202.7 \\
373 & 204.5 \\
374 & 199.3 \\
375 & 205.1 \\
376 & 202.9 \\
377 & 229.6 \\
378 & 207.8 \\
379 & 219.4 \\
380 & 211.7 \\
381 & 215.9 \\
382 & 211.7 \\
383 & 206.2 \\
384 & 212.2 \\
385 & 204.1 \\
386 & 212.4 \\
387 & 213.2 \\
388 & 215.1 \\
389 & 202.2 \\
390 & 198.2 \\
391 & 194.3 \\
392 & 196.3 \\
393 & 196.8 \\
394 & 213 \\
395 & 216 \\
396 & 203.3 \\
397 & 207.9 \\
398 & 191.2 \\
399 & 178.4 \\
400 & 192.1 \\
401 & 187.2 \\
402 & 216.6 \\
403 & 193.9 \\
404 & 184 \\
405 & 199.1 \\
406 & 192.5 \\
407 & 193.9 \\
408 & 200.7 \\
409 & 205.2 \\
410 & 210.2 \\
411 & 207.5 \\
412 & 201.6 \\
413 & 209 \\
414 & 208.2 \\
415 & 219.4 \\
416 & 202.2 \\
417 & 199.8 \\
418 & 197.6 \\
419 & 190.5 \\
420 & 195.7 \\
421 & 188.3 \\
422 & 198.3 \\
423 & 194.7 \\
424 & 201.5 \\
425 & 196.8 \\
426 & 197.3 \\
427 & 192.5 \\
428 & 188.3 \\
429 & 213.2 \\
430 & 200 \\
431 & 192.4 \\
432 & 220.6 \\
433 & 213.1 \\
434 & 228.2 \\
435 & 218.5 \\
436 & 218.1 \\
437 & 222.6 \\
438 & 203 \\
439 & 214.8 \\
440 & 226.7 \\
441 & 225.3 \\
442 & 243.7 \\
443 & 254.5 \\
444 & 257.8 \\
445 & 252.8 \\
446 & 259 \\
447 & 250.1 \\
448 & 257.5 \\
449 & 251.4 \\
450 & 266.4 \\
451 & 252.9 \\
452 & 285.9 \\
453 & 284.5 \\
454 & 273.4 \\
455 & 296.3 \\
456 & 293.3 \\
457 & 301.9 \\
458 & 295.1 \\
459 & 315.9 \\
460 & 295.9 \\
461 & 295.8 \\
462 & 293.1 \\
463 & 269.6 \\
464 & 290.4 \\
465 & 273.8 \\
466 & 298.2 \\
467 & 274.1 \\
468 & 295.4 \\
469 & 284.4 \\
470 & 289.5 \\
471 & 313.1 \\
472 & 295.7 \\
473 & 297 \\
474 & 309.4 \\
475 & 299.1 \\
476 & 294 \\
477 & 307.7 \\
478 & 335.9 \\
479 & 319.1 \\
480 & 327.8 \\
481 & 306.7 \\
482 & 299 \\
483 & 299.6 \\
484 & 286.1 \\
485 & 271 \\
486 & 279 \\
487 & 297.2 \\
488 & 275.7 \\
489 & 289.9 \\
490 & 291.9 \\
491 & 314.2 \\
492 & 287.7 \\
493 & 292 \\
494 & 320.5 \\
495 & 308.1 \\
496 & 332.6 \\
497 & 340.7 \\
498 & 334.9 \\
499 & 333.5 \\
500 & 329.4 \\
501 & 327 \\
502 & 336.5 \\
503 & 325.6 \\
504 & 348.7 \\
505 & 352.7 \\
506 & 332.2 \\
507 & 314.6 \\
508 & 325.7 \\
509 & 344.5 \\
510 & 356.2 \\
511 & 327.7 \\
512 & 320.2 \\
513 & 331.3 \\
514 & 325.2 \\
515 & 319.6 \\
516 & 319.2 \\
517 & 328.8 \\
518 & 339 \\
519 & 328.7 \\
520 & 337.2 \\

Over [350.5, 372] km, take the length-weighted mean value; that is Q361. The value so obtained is 215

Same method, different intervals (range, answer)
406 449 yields 214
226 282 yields 275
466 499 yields 303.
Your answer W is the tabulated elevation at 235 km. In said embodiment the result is 284.8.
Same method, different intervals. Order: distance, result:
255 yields 297.8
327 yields 251.8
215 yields 298.2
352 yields 242.7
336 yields 243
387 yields 213.2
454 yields 273.4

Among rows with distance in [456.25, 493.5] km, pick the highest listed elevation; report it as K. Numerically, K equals 335.9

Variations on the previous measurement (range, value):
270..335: 346.6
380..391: 215.9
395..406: 216.6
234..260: 297.8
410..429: 219.4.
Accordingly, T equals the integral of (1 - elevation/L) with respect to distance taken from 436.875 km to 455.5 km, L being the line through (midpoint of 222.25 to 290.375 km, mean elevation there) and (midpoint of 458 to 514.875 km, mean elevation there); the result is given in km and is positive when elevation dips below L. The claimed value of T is 3.20 km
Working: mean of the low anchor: 280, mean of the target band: 252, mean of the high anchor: 309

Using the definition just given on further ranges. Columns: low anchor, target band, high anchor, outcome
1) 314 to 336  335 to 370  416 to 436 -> 2.6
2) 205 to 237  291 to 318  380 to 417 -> -4.0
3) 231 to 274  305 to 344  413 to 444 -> -2.8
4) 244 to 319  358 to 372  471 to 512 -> 4.3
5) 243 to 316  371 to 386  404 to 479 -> 2.9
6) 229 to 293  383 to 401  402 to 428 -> 0.8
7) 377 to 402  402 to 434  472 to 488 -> 4.6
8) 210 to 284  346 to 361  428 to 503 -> 2.6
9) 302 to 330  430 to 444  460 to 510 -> 3.5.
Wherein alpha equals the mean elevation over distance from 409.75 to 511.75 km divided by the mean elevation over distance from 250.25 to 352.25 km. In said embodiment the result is 0.98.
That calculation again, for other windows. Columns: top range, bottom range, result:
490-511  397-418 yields 1.64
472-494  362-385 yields 1.44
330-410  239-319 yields 0.78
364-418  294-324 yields 0.72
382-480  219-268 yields 0.85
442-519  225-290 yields 1.08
